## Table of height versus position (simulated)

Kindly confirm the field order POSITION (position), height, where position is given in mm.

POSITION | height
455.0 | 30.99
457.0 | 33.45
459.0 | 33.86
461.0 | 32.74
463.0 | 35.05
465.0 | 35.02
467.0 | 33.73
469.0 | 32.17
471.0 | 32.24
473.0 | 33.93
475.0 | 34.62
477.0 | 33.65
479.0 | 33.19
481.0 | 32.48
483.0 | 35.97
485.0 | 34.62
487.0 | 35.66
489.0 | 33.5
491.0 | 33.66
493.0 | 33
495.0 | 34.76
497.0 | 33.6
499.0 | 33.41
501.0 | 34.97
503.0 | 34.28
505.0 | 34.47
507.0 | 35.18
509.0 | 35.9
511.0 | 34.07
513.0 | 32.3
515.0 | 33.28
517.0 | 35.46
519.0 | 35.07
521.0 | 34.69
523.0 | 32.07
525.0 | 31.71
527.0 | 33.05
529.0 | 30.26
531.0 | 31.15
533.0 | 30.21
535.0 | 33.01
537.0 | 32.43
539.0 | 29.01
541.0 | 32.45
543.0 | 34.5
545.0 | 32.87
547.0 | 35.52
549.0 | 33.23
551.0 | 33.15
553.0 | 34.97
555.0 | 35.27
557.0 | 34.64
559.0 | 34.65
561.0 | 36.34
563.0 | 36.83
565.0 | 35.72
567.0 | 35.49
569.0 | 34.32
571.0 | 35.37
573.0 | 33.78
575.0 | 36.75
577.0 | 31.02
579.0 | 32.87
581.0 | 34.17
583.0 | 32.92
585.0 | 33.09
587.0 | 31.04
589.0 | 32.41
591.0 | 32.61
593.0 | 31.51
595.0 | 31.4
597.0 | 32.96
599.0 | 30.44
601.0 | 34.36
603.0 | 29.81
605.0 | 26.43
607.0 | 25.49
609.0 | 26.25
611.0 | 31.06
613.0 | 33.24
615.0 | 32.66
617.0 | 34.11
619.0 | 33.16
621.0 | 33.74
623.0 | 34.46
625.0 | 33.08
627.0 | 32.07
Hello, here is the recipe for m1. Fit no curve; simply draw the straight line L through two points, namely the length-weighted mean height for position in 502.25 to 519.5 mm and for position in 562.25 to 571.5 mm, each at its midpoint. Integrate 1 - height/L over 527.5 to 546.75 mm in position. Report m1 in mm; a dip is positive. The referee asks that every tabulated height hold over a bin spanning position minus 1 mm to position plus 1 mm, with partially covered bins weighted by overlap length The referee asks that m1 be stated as 1.7 mm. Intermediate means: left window 34.4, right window 35.5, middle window 31.9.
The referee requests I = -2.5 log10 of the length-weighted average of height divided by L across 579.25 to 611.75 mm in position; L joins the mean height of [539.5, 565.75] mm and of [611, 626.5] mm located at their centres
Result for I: 0.09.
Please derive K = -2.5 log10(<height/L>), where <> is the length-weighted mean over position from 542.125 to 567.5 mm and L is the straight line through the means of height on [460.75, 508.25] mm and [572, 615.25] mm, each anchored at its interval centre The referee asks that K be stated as -0.08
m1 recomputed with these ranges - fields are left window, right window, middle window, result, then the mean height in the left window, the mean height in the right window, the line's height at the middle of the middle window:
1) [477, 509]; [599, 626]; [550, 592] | -2.36 mm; 34.2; 31.3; 32.3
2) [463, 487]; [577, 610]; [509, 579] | -3.09 mm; 33.9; 31.1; 32.3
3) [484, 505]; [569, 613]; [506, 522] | -0.38 mm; 34.2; 31.8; 33.7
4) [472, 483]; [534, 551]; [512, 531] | 0.11 mm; 33.8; 32.9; 33.2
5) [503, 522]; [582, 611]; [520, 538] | 0.90 mm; 34.5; 30.8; 33.8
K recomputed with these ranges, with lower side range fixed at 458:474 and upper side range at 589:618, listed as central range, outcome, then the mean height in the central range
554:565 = -0.122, 35.6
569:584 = -0.080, 33.9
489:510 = -0.043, 34.3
